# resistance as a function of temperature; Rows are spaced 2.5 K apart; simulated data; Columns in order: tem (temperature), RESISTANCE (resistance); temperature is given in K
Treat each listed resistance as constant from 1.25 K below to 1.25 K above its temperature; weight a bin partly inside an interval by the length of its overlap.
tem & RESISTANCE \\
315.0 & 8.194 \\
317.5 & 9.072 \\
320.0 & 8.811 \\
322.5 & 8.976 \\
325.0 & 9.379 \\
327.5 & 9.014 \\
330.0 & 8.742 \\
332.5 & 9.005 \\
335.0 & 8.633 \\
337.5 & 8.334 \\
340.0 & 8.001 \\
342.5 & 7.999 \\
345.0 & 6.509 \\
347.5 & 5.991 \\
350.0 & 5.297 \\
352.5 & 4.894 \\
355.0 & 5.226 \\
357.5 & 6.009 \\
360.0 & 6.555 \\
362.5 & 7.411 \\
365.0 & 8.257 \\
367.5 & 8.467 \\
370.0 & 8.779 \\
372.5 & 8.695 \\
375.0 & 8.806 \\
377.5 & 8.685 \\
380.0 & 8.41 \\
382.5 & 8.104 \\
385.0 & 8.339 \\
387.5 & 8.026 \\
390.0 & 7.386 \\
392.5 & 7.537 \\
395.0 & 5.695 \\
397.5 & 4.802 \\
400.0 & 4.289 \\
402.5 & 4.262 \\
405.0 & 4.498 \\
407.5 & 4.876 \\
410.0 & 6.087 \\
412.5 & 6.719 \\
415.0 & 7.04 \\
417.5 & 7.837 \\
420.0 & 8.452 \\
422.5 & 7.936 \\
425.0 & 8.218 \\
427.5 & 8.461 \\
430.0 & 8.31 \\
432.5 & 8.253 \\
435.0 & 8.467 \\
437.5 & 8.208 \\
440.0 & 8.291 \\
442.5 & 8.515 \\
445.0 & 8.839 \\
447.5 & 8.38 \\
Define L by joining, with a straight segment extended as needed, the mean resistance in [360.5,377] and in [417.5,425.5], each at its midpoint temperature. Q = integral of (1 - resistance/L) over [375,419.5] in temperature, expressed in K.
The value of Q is 8.2 K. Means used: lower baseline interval 8.33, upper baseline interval 8.14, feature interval 6.72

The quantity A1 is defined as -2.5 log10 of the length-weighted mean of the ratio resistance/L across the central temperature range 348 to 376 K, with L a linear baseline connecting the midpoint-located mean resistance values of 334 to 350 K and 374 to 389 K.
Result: 0.12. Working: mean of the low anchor 7.38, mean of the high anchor 8.37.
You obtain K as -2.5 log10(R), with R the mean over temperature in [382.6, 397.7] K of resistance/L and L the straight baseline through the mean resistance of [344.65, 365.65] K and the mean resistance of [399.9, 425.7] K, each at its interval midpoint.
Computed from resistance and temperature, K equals -0.14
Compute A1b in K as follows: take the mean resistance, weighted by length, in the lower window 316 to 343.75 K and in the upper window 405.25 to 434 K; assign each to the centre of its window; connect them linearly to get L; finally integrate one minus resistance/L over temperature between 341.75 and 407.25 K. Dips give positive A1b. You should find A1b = 9.9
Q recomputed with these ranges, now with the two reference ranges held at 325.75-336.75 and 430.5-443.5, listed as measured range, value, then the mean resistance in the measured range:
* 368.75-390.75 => 0.6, 8.38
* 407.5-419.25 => 2.3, 6.77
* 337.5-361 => 6.4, 6.38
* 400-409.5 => 4.3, 4.63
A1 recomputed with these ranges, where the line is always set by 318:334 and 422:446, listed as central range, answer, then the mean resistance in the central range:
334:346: 0.13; 7.91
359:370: 0.12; 7.82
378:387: 0.05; 8.3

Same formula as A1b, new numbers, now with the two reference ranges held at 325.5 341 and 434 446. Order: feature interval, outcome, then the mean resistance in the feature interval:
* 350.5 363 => 4.0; 5.89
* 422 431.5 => 0.3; 8.26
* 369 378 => -0.2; 8.74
